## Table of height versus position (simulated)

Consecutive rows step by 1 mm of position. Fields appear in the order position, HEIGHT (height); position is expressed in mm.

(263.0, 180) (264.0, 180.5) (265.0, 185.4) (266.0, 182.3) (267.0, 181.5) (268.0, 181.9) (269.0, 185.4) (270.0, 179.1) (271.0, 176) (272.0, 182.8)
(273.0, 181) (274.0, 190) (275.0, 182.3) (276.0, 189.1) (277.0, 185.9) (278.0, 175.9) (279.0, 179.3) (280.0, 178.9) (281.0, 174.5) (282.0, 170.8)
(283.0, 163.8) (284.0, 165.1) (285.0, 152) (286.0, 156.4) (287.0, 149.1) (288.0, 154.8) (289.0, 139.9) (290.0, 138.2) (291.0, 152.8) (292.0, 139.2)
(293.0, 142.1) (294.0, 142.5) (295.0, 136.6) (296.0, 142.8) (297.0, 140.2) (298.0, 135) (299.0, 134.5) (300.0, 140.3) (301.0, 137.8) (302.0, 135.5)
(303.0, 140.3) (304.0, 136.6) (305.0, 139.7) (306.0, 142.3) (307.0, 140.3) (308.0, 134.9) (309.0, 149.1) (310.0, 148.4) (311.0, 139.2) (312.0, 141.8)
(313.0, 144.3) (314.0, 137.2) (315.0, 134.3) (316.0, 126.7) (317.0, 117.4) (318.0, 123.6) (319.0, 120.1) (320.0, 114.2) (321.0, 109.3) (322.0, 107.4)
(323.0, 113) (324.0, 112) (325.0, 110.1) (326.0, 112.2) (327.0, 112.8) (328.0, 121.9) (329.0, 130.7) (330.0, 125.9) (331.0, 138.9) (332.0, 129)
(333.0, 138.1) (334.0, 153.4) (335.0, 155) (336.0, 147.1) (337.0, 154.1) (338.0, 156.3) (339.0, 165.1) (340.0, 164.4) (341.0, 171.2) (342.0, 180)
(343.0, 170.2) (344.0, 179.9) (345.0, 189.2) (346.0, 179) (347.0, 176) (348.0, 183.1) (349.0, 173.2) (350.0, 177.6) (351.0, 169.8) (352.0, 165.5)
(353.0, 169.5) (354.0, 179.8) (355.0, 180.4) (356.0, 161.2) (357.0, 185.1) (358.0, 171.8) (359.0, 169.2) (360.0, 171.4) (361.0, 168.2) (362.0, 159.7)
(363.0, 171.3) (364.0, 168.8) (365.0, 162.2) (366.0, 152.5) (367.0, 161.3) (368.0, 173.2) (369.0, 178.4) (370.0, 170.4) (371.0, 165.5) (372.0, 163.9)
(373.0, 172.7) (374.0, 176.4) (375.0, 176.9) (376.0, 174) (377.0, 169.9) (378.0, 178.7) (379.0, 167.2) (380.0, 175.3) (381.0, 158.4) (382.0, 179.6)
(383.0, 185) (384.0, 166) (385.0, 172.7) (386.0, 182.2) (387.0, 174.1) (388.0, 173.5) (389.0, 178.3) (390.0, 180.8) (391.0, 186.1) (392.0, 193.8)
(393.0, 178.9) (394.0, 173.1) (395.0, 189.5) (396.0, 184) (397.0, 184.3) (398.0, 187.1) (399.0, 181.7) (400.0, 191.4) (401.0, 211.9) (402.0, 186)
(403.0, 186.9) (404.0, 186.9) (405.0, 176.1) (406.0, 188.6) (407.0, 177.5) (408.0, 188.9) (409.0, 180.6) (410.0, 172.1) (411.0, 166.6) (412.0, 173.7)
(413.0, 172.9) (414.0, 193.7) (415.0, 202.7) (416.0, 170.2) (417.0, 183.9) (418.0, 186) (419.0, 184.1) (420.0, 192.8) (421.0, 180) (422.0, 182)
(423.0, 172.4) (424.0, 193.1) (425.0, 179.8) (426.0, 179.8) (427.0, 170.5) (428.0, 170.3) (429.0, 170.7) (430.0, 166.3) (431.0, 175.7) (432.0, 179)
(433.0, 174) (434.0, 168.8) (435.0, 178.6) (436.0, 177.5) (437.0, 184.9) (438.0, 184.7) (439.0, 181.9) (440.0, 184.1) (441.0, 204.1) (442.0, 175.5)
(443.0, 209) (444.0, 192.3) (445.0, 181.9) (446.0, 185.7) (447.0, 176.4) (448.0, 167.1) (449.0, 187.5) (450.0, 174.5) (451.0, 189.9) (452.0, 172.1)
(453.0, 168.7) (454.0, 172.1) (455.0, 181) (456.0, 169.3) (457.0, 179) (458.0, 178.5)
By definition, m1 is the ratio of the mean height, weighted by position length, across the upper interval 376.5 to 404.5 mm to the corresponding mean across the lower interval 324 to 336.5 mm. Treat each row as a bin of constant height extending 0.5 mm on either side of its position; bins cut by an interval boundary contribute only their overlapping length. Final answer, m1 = 1.4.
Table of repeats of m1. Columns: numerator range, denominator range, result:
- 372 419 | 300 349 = 1.27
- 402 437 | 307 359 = 1.21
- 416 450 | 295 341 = 1.34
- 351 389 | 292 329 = 1.31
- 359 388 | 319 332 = 1.45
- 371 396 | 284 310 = 1.23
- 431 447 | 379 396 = 1.03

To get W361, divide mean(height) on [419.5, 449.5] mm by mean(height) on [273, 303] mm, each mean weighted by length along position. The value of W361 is 1.2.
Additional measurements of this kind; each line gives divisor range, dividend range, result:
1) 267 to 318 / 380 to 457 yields 1.18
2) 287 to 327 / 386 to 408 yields 1.38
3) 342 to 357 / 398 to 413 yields 1.04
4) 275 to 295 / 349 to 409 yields 1.10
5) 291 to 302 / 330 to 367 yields 1.19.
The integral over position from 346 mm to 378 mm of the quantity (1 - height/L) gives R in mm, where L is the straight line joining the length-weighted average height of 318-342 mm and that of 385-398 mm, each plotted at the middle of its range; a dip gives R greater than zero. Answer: -2.6 mm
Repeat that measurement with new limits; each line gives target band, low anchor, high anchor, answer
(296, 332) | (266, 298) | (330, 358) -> 7.6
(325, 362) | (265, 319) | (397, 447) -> 1.3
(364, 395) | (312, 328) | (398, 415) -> -1.8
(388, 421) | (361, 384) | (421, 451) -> -1.6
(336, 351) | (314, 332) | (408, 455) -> -4.6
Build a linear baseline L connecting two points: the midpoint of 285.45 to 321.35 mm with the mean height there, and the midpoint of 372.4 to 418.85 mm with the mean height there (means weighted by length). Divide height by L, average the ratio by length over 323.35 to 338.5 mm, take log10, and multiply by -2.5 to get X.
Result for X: 0.14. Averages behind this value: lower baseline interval 138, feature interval 133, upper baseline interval 180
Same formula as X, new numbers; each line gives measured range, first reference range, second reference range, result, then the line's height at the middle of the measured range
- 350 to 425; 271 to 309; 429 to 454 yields -0.037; 171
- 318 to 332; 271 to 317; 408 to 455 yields 0.318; 158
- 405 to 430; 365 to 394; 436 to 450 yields 0.002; 180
